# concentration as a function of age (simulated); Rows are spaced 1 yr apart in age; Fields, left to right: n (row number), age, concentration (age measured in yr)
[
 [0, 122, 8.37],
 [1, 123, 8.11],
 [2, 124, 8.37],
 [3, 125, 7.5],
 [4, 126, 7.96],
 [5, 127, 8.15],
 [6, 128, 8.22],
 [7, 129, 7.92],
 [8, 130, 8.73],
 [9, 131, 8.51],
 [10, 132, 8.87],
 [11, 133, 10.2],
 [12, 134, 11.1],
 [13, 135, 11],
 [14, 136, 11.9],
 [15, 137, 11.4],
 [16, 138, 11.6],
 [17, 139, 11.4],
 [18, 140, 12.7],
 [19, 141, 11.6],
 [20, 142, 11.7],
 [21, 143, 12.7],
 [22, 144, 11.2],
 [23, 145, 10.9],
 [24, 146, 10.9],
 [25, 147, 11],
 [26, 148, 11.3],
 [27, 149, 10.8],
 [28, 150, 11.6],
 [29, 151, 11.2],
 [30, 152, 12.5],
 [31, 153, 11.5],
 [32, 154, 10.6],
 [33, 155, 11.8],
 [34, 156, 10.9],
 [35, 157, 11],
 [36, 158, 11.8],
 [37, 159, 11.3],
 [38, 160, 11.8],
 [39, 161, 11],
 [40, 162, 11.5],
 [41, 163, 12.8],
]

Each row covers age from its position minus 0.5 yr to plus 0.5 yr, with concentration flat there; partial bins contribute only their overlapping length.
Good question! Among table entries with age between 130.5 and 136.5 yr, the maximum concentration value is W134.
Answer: 11.9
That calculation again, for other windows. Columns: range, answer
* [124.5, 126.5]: 7.96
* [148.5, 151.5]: 11.6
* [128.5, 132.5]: 8.87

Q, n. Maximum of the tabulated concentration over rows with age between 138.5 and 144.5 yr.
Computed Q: 12.7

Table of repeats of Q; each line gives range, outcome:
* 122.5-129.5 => 8.37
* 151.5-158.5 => 12.5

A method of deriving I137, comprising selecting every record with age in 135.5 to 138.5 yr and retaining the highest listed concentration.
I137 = 11.9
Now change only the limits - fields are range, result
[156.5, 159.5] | 11.8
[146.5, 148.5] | 11.3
